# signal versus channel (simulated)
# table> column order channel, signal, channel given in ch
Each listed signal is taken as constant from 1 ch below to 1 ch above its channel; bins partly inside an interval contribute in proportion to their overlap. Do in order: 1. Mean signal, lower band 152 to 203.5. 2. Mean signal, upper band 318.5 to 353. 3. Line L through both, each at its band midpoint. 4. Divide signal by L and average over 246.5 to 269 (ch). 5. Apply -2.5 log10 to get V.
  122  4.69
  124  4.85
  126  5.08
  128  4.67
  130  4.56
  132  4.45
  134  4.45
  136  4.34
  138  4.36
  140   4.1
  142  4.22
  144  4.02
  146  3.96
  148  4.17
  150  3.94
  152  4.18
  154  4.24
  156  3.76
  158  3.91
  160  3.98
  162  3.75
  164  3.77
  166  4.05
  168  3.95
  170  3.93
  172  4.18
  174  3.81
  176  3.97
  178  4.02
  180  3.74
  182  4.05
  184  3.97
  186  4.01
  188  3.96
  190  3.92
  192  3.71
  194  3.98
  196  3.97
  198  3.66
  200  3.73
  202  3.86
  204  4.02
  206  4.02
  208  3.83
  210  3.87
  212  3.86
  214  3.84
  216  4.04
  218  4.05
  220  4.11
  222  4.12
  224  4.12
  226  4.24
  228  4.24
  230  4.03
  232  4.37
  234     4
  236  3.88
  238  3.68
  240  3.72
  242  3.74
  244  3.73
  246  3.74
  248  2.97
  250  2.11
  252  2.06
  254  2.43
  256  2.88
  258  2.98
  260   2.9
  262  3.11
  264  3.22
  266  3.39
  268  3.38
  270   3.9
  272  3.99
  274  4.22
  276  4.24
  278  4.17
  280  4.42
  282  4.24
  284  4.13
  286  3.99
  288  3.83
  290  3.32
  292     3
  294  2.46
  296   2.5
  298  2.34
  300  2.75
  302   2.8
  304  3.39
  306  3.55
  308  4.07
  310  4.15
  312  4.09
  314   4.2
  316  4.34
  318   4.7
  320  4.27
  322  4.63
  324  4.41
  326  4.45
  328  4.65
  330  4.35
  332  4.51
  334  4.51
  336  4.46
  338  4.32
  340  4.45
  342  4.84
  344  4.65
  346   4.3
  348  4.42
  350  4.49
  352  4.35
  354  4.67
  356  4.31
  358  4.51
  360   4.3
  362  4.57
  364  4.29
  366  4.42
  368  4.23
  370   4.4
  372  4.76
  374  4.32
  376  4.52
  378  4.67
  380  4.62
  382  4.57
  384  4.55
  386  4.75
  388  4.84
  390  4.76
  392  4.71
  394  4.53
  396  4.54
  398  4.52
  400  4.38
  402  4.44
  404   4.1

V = 0.41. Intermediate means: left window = 3.92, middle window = 2.88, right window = 4.48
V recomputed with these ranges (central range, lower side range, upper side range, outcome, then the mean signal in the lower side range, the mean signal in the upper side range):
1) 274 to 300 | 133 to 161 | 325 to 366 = 0.22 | 4.12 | 4.47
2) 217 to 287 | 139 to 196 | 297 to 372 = 0.12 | 3.97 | 4.23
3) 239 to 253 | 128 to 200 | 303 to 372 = 0.31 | 4.03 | 4.37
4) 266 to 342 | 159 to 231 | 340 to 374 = 0.10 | 3.95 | 4.46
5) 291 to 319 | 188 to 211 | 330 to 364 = 0.24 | 3.87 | 4.47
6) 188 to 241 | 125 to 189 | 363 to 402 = 0.07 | 4.11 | 4.54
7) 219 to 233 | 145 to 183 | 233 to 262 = -0.22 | 3.97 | 3.2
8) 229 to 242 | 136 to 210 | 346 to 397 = 0.06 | 3.97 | 4.52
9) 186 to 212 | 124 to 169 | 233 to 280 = -0.01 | 4.19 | 3.43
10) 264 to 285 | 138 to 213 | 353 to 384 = 0.07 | 3.95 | 4.48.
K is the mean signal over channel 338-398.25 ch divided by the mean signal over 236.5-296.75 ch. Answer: 1.32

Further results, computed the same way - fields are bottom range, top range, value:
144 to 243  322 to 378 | 1.13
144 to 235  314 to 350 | 1.13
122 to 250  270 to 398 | 1.05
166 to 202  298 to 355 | 1.07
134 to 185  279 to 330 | 0.94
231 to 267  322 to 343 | 1.38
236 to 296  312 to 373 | 1.30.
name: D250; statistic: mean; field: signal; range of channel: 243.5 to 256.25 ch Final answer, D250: 2.81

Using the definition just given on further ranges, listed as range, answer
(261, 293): 3.78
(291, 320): 3.48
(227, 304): 3.44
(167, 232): 3.97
